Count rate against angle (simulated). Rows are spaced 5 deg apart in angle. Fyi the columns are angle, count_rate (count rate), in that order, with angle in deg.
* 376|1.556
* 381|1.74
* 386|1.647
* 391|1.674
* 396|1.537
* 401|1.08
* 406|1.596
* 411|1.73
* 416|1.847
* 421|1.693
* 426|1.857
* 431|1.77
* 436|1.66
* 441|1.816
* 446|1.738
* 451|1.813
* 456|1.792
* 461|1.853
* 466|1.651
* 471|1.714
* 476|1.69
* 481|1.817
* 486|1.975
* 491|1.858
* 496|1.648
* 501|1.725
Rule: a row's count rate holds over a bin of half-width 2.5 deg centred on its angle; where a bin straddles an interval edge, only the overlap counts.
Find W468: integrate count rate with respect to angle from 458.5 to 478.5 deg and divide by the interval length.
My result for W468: 1.73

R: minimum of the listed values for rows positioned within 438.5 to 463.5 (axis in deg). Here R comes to 1.738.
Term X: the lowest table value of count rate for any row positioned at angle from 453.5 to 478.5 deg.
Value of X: 1.651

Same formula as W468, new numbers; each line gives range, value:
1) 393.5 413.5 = 1.49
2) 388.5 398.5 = 1.61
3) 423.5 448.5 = 1.77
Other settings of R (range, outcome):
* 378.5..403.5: 1.08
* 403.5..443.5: 1.596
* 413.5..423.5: 1.693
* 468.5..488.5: 1.69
